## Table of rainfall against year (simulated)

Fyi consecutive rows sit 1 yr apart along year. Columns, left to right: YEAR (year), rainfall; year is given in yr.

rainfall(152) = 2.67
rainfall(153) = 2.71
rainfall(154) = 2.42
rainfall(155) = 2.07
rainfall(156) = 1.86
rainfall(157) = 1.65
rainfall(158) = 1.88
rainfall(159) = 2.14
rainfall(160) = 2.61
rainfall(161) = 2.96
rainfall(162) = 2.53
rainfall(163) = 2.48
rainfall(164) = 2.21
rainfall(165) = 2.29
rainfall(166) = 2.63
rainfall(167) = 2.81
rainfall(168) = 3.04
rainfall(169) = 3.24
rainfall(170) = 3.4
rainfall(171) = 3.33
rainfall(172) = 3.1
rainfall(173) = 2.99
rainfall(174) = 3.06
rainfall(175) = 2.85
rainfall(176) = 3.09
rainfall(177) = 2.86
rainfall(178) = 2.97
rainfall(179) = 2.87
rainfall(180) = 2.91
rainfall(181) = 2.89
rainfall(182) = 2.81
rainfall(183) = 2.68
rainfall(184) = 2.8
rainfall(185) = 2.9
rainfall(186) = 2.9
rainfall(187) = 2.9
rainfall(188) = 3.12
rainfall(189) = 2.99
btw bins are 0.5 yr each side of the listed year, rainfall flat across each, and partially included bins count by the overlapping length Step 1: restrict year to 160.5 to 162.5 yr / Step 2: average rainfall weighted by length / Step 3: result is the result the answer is 2.75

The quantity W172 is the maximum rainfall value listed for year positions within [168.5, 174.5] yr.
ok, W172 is 3.4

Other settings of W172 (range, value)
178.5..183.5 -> 2.91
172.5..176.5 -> 3.09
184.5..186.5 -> 2.9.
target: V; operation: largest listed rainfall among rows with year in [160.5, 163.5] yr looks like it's 2.96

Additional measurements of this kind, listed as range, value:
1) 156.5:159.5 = 2.14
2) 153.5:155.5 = 2.42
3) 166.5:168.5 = 3.04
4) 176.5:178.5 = 2.97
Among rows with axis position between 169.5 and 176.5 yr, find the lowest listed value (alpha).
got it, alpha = 2.85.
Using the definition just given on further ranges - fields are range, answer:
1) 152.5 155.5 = 2.07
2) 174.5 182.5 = 2.81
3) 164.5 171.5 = 2.29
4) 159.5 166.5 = 2.21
